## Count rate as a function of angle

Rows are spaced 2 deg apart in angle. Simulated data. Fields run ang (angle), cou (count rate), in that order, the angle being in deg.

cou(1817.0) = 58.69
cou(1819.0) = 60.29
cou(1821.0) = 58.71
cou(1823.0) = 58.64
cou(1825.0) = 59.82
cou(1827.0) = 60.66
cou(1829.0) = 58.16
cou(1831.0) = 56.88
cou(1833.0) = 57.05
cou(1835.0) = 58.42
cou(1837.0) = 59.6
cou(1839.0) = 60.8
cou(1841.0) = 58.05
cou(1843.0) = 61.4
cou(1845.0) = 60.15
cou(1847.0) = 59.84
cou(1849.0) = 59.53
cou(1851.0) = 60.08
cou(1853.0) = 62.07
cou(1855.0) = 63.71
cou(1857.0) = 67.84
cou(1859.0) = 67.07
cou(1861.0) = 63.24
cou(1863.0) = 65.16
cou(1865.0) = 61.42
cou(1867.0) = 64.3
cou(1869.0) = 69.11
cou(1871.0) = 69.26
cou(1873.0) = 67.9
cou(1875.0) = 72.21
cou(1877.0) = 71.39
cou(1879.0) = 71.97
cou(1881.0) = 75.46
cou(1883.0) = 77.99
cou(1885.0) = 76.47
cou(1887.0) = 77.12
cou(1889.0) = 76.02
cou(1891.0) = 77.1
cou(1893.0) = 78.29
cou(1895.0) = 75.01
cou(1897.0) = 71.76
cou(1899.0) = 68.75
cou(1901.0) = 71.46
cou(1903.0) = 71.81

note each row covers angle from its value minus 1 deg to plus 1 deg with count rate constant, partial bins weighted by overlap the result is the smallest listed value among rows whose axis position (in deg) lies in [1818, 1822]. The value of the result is 58.71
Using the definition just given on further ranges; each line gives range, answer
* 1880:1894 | 75.46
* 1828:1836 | 56.88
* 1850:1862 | 60.08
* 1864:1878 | 61.42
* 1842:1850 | 59.53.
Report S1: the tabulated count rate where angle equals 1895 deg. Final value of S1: 75.01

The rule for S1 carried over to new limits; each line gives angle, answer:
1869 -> 69.11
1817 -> 58.69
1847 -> 59.84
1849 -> 59.53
